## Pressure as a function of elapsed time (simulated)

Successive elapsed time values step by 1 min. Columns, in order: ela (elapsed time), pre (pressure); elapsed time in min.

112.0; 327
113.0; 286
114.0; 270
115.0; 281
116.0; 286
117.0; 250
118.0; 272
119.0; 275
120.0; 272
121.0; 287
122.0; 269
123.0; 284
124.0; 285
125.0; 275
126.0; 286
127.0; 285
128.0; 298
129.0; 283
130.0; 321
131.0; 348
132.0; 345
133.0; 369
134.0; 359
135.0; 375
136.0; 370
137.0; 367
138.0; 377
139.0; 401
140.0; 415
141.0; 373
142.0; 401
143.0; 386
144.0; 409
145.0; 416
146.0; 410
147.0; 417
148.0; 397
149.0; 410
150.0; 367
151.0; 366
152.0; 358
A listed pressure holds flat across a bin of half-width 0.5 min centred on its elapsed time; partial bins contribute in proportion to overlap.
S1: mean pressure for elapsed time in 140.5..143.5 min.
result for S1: 387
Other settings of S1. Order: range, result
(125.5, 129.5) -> 288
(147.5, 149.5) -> 404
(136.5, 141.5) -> 387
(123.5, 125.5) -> 280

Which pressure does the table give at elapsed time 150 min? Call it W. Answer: 367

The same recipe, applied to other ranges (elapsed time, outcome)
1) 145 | 416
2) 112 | 327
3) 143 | 386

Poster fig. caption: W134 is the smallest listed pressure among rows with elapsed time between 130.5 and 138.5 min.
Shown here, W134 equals 345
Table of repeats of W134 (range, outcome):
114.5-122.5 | 250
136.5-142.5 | 367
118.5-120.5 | 272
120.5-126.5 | 269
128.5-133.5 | 283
